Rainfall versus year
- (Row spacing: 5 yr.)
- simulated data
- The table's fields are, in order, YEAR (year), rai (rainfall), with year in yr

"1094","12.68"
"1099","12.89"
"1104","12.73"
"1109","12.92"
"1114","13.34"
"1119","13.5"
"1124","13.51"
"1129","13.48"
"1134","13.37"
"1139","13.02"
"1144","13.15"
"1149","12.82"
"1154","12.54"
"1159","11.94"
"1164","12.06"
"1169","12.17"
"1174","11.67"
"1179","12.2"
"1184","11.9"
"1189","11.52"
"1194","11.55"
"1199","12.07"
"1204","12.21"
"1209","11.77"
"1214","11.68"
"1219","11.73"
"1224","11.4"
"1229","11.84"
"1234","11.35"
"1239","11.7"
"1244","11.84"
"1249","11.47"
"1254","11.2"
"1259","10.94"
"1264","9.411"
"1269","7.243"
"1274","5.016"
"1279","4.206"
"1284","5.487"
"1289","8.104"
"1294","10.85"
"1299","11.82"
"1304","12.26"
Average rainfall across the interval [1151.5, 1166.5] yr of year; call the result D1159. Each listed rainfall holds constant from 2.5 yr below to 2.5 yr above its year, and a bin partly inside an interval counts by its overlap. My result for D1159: 12.2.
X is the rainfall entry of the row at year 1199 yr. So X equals 12.07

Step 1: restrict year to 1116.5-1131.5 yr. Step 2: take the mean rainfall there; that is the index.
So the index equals 13.5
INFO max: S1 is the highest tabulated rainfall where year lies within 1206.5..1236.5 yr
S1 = 11.84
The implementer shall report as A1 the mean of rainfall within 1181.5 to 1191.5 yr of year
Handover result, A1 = 11.7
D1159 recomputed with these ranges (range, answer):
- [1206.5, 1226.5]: 11.6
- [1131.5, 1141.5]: 13.2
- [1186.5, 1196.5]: 11.5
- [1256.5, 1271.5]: 9.2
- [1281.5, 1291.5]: 6.8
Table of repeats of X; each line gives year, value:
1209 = 11.77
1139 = 13.02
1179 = 12.2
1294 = 10.85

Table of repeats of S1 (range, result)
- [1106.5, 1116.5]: 13.34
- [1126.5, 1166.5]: 13.48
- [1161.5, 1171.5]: 12.17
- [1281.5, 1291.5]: 8.104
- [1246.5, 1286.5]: 11.47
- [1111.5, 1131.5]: 13.51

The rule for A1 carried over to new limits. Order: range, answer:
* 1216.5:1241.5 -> 11.6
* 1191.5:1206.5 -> 11.9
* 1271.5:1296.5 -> 6.73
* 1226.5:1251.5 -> 11.6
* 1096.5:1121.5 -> 13.1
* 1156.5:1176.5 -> 12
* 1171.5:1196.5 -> 11.8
